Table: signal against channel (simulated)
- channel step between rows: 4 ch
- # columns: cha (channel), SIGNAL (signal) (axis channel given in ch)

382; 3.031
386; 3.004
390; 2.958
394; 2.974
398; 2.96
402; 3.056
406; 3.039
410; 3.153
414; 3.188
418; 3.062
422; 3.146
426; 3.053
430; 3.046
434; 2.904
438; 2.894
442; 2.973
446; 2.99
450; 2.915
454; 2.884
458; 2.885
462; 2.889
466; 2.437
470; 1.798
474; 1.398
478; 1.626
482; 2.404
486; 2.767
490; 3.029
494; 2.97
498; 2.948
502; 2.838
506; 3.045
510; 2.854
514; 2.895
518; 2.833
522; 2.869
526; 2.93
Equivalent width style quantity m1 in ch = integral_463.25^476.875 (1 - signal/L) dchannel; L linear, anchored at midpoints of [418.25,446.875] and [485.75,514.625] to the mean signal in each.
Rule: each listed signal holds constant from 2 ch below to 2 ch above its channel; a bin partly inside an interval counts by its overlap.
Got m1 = 4.8 ch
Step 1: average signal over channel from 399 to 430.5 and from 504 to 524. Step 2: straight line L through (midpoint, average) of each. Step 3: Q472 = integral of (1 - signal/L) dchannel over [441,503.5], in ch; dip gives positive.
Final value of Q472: 7.9 ch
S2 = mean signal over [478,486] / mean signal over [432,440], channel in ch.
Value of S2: 0.79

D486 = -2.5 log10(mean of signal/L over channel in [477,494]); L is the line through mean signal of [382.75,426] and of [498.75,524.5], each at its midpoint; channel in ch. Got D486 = 0.14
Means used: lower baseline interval 3.05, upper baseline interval 2.89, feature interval 2.57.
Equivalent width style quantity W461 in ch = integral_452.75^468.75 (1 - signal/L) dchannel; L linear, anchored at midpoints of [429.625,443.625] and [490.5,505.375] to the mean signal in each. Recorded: 1.2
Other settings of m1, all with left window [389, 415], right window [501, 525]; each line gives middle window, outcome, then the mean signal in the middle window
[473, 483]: 3.9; 1.79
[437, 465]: 0.7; 2.9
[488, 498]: -0.2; 2.99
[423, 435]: -0.1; 3.02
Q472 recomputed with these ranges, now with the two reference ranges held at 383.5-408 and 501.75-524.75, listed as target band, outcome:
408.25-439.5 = -0.9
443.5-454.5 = 0.1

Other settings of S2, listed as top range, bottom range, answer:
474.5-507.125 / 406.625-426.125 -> 0.84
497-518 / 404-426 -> 0.93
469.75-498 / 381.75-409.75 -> 0.78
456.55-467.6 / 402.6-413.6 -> 0.88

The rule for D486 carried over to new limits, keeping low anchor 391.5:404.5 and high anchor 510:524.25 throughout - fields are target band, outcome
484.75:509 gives -0.02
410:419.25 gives -0.06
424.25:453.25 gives 0.00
